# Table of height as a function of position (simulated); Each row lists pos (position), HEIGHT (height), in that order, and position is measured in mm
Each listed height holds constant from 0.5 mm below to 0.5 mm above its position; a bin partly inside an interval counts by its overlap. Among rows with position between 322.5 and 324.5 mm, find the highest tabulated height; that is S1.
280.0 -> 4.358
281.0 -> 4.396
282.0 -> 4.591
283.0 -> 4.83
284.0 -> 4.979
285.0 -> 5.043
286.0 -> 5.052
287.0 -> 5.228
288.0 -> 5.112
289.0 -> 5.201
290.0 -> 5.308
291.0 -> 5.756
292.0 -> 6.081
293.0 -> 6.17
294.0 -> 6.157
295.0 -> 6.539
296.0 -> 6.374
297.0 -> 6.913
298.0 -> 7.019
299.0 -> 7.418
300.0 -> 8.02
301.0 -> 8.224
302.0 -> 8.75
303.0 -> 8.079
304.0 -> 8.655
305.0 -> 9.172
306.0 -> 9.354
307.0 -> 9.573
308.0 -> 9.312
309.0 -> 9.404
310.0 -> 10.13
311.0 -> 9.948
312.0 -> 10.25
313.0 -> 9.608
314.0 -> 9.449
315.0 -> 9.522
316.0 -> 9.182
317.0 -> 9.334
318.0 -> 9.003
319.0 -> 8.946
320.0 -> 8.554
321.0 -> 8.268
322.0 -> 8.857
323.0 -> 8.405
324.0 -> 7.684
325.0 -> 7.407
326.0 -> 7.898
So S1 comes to 8.405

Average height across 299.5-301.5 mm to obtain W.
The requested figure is 8.12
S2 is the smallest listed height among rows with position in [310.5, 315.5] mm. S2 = 9.449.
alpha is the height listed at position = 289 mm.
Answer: 5.201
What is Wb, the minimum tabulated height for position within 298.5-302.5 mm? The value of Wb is 7.418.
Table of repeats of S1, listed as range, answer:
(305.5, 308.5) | 9.573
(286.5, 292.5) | 6.081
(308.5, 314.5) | 10.25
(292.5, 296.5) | 6.539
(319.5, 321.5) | 8.554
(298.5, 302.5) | 8.75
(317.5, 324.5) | 9.003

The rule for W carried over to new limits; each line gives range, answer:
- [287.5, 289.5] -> 5.16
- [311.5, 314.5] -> 9.77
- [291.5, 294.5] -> 6.14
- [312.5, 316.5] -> 9.44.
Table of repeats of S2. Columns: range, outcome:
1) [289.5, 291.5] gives 5.308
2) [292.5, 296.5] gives 6.157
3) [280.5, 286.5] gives 4.396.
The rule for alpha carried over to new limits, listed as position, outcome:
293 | 6.17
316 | 9.182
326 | 7.898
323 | 8.405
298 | 7.019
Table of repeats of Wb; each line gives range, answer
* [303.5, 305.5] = 8.655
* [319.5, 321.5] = 8.268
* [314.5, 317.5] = 9.182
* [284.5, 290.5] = 5.043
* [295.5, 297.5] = 6.374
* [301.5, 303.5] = 8.079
